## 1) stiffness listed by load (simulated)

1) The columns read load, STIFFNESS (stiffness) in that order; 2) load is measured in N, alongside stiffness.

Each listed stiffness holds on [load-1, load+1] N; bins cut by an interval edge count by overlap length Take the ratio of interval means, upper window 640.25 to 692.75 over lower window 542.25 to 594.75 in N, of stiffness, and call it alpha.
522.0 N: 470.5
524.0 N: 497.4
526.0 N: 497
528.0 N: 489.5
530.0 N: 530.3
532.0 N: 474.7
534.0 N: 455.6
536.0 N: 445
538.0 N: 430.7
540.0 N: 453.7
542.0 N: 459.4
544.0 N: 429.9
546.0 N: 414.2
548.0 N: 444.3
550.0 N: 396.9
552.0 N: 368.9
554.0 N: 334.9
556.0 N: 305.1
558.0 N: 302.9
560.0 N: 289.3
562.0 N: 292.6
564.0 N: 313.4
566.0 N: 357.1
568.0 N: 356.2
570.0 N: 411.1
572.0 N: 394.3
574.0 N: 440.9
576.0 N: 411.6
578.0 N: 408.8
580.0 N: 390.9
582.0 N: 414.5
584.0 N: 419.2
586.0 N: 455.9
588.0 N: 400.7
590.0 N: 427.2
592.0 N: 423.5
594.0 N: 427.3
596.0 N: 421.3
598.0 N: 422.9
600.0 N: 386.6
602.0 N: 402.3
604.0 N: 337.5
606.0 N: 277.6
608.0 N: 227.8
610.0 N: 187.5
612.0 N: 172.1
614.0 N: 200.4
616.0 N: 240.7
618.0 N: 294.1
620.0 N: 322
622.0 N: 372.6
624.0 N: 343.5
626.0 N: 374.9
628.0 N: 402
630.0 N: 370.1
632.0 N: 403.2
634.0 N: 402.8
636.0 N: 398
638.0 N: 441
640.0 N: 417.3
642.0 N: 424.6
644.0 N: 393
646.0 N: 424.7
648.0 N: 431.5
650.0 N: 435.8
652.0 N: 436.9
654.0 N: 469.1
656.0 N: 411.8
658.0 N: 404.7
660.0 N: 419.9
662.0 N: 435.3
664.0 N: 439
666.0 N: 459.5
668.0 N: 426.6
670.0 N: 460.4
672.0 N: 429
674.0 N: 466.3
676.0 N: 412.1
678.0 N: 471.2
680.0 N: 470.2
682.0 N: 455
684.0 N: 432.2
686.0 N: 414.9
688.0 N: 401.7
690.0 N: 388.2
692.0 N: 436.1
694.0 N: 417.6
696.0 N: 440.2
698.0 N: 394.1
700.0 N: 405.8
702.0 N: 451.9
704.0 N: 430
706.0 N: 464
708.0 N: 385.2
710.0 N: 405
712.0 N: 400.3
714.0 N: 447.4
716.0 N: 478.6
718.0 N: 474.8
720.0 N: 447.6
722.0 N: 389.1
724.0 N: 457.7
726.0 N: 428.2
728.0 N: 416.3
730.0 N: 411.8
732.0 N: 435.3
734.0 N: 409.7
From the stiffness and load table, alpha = 1.12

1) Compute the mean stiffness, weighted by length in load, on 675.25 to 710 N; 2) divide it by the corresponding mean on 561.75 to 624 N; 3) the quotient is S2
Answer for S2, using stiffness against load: 1.20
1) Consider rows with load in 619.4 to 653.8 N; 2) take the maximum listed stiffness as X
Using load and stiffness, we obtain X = 441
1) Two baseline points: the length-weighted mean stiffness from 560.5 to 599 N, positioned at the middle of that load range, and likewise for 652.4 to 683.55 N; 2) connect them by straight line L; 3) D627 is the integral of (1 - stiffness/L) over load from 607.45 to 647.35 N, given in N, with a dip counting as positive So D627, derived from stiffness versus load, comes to 7.6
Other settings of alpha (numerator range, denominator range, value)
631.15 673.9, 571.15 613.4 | 1.15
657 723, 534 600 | 1.09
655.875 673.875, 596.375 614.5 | 1.46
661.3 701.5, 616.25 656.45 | 1.10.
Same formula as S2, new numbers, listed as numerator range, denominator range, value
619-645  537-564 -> 1.04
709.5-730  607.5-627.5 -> 1.56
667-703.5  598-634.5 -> 1.35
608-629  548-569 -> 0.85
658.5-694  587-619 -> 1.33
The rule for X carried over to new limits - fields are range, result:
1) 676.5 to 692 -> 471.2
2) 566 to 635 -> 455.9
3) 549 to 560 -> 396.9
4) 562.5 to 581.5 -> 440.9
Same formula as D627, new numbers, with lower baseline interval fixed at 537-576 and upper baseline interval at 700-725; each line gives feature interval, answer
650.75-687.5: -1.7 N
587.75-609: 0.9 N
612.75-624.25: 3.2 N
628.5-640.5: 0.1 N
